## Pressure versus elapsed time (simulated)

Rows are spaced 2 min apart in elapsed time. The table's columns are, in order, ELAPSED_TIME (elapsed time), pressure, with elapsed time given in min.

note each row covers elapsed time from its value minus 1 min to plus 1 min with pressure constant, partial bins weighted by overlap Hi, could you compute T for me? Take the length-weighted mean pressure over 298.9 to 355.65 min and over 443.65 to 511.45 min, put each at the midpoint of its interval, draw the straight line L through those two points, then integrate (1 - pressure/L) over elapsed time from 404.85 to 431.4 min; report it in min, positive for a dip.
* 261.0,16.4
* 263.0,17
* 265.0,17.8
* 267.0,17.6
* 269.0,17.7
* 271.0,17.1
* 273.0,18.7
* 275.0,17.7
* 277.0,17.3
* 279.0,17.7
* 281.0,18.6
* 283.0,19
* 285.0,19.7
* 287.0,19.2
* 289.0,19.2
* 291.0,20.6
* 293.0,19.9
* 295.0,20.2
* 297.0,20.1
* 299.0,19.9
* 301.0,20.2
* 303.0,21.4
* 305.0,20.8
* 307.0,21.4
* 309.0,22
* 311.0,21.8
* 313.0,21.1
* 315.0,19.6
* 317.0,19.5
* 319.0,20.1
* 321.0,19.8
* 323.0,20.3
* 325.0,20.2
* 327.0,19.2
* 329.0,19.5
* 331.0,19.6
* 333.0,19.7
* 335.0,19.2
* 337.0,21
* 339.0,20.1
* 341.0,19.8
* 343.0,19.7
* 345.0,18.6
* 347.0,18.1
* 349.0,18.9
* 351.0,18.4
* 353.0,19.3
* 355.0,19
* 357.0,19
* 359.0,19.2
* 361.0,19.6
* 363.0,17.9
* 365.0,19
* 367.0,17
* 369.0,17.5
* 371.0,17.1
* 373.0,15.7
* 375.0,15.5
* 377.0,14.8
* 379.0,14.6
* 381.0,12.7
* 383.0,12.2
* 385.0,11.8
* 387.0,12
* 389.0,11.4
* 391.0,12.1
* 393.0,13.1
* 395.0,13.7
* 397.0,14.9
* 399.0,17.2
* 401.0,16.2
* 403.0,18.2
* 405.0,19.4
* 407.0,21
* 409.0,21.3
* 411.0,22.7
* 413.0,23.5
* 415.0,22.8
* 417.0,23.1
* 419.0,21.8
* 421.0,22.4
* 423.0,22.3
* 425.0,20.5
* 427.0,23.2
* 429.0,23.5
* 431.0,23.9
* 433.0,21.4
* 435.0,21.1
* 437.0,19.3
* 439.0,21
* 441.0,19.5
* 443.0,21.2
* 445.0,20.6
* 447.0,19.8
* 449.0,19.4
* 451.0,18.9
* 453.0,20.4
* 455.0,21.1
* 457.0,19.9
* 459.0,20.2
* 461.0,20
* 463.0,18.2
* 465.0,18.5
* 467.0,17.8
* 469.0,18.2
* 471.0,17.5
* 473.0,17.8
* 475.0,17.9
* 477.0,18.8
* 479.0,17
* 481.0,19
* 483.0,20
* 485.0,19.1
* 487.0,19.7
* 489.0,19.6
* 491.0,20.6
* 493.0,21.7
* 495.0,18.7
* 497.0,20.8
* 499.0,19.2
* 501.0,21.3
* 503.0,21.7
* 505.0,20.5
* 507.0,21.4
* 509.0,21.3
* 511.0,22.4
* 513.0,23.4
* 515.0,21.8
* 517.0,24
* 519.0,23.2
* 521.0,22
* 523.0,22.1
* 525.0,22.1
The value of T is -3.39 min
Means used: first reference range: 19.9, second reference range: 19.7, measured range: 22.3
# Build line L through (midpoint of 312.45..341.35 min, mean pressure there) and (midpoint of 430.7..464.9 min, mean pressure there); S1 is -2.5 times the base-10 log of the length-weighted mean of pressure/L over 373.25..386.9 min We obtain 0.420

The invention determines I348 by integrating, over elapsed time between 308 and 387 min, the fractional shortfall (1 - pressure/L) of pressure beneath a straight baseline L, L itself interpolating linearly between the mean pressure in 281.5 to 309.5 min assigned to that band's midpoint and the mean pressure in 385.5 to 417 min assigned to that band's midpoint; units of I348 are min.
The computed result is 2.3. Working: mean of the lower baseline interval 20.2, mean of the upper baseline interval 17.4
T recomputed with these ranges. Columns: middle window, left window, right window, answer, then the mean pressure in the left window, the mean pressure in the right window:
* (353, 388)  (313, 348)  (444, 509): 6.1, 19.7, 19.6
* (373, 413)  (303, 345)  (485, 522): 9.5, 20.2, 21.2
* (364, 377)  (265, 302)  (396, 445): 2.2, 18.9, 20.9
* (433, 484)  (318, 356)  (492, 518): 3.7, 19.5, 21.4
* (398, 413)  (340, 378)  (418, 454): 0.2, 18.1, 21.1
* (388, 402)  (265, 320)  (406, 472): 4.3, 19.5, 20.8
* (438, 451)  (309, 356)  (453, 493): -0.6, 19.7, 19.1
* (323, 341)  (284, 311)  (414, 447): 0.8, 20.4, 21.7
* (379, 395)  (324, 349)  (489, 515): 6.1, 19.5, 21.1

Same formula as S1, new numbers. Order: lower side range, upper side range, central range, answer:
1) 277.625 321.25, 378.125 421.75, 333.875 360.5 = -0.03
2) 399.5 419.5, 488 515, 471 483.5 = 0.15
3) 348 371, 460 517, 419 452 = -0.10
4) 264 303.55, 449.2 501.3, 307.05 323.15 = -0.09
